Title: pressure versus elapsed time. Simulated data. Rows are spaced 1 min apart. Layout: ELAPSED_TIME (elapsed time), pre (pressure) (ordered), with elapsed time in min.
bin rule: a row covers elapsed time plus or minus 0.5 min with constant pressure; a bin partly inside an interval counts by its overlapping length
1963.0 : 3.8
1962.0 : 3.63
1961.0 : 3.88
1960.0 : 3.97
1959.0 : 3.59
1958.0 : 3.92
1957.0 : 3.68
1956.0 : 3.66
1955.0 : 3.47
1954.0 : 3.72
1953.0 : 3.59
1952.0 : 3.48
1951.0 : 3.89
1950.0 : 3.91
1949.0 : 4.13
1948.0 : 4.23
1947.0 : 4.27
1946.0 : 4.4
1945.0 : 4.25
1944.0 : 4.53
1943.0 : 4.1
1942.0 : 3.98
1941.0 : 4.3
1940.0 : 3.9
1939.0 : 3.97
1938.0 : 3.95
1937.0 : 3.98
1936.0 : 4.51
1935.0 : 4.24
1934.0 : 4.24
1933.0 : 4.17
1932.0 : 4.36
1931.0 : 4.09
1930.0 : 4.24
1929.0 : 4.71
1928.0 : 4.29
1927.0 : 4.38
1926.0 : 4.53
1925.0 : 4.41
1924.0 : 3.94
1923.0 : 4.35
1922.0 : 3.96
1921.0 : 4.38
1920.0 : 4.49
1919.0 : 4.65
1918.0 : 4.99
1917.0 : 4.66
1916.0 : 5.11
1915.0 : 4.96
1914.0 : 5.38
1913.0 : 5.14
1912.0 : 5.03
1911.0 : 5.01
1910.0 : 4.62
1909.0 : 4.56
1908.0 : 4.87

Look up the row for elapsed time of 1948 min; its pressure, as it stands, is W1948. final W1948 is 4.23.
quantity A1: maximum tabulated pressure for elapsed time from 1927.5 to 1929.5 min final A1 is 4.71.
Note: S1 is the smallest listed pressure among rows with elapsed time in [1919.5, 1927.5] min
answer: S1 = 3.94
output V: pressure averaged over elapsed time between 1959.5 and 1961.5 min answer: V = 3.92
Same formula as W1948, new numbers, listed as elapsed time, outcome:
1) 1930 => 4.24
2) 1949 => 4.13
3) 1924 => 3.94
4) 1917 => 4.66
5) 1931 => 4.09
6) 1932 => 4.36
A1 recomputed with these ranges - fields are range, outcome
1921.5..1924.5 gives 4.35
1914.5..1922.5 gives 5.11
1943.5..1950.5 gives 4.53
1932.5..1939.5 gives 4.51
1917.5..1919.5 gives 4.99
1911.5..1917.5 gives 5.38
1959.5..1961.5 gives 3.97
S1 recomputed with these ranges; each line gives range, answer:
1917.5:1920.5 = 4.49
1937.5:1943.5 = 3.9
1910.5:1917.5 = 4.66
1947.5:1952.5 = 3.48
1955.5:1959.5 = 3.59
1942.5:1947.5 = 4.1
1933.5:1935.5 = 4.24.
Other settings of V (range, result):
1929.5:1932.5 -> 4.23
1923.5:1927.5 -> 4.31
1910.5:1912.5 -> 5.02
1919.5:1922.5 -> 4.28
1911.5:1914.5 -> 5.18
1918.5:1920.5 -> 4.57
